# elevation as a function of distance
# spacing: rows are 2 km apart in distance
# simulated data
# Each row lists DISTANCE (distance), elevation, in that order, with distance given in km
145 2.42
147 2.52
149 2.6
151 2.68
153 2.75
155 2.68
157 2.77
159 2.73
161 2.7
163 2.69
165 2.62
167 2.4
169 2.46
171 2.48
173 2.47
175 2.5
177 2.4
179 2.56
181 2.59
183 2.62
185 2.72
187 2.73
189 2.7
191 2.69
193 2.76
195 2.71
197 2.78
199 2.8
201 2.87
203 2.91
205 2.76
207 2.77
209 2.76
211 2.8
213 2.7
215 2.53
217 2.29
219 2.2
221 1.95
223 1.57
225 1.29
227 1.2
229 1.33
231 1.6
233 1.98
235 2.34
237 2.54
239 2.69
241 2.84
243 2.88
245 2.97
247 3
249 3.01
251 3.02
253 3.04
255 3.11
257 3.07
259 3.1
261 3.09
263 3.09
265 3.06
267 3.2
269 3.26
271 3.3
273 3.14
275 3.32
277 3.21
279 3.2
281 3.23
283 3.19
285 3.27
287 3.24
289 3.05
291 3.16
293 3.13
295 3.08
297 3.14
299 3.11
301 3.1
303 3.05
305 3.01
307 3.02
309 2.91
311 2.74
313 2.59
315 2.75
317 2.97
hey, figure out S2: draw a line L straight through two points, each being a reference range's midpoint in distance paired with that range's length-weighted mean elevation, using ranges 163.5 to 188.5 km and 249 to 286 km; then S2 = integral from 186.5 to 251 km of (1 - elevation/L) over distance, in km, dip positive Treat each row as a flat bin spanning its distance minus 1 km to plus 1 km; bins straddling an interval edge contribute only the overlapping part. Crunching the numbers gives 8.0 km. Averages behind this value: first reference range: 2.55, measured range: 2.47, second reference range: 3.16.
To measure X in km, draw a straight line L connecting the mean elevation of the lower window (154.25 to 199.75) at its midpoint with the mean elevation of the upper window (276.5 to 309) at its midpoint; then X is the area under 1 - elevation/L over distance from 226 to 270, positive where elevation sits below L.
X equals 3.66 km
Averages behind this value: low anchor 2.63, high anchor 3.13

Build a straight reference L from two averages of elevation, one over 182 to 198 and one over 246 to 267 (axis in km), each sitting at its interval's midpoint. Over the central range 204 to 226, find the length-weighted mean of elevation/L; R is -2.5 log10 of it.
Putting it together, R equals 0.21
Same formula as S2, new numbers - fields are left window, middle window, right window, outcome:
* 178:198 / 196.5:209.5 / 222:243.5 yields -1.9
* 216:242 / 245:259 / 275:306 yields -3.6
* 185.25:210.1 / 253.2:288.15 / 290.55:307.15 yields -2.1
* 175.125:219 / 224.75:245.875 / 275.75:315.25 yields 4.9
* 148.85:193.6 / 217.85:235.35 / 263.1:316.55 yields 7.0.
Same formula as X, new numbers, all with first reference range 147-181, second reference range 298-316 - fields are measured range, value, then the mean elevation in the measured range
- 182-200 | -0.48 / 2.72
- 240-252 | -0.75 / 2.95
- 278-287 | -1.13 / 3.22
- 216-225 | 2.64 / 1.92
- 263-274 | -1.37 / 3.18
